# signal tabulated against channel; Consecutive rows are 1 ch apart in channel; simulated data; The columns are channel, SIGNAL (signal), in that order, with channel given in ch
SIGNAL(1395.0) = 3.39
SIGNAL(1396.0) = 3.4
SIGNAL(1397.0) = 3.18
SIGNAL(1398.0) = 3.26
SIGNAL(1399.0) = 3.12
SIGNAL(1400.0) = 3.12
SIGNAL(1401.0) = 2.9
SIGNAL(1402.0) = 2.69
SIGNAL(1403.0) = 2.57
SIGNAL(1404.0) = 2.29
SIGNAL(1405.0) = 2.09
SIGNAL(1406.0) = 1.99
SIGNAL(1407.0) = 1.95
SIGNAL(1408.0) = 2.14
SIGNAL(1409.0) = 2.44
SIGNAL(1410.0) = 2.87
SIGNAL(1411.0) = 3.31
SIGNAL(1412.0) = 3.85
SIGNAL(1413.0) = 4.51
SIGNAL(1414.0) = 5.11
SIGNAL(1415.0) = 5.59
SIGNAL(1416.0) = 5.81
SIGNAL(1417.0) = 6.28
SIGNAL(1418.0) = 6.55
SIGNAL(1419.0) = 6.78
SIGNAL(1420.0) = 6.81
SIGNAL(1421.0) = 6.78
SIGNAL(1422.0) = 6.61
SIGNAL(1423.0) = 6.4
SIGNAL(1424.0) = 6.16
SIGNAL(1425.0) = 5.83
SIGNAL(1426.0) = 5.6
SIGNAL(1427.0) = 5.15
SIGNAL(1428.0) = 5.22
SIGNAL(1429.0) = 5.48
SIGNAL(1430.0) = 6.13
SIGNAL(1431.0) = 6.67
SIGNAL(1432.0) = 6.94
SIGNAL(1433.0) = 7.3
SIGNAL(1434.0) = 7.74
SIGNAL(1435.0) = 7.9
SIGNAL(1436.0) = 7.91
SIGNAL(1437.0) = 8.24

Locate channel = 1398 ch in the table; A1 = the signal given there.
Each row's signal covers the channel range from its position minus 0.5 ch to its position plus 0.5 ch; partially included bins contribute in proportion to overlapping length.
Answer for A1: 3.26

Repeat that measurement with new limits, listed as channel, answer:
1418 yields 6.55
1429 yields 5.48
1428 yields 5.22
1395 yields 3.39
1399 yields 3.12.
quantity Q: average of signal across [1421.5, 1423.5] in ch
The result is 6.51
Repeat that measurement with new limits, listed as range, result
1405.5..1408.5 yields 2.03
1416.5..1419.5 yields 6.54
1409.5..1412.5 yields 3.34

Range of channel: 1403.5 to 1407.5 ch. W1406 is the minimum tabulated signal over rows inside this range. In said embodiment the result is 1.95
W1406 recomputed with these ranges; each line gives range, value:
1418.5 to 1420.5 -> 6.78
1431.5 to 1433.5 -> 6.94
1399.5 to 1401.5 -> 2.9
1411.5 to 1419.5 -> 3.85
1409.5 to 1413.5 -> 2.87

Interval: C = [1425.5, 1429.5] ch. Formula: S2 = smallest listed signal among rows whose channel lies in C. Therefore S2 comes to 5.15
